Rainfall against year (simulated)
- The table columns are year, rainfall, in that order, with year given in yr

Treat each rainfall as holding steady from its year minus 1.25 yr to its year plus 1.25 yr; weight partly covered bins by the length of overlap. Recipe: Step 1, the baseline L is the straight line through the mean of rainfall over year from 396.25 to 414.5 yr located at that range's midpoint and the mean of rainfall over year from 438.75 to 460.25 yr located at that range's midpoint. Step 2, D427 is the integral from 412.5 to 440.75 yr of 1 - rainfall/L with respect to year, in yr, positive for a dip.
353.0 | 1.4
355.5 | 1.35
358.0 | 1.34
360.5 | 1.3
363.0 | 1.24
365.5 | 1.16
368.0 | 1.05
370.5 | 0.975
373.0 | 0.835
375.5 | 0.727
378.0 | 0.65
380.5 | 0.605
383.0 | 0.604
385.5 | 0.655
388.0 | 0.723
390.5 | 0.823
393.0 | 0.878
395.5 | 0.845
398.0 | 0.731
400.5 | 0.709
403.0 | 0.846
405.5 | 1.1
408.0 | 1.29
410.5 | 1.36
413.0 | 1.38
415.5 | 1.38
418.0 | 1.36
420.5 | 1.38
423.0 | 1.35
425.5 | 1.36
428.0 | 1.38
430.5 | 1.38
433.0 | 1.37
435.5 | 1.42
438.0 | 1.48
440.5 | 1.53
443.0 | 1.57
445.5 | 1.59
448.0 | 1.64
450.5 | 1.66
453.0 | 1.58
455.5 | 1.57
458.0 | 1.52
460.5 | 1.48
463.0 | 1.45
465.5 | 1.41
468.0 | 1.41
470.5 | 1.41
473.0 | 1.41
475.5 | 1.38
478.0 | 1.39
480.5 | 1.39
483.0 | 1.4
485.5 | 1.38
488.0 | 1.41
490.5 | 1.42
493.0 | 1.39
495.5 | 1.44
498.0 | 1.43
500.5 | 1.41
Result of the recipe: -2.0 yr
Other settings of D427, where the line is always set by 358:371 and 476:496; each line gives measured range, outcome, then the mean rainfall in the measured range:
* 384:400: 5.9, 0.77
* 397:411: 2.9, 0.992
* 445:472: -3.4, 1.52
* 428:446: -2.2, 1.47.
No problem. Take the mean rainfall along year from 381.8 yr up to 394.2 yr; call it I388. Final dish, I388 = 0.737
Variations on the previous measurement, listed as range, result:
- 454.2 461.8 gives 1.52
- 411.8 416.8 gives 1.38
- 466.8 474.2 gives 1.41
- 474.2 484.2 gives 1.39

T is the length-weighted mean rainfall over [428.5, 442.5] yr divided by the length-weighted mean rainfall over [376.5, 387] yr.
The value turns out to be 2.3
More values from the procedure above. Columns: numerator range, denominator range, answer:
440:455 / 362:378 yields 1.65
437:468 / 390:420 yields 1.43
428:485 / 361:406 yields 1.74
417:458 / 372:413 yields 1.73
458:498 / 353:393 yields 1.49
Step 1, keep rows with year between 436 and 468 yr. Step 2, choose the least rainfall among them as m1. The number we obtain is 1.41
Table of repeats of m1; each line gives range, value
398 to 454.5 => 0.709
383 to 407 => 0.604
